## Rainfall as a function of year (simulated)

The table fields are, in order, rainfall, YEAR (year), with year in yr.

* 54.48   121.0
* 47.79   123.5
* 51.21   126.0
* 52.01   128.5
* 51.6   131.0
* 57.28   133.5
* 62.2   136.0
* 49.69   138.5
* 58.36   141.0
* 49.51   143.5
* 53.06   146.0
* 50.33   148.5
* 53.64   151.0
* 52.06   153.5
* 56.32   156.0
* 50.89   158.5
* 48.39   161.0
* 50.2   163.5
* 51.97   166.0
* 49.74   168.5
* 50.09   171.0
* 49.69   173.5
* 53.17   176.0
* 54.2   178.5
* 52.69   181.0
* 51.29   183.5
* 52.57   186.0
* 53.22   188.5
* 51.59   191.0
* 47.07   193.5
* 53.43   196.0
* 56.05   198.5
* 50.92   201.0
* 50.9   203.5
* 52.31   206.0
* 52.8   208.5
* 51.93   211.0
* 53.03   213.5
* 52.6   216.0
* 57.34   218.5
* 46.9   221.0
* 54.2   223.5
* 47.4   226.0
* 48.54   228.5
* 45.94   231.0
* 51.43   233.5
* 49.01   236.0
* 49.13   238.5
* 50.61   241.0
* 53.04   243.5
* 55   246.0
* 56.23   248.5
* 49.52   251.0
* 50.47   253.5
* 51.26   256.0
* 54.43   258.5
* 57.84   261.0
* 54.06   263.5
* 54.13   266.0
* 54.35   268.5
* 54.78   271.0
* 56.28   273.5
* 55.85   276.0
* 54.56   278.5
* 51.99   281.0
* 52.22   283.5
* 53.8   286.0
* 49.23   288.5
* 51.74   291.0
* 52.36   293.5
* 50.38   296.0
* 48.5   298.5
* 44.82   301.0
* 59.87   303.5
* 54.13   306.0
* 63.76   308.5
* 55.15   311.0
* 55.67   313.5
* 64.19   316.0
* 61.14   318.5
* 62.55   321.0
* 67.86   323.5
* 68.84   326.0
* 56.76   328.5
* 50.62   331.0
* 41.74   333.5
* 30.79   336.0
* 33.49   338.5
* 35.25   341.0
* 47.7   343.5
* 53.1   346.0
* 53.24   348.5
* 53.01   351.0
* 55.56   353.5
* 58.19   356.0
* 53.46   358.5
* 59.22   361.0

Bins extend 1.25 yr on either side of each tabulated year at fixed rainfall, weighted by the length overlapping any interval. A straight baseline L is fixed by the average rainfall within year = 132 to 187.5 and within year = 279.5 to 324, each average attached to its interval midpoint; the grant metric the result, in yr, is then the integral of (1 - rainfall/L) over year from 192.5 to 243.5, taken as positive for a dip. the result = 2.4 yr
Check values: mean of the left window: 52.6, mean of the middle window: 51.1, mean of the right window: 55.3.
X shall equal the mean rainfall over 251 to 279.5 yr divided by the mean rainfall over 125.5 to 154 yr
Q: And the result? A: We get 1.0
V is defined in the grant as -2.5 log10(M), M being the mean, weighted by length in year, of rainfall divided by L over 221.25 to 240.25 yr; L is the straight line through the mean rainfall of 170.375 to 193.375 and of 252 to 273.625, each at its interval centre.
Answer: 0.08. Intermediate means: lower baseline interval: 51.9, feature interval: 49.3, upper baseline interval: 54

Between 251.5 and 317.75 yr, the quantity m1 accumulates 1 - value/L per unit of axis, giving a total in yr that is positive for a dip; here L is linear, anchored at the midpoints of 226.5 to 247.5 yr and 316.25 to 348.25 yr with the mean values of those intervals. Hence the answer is -4.25 yr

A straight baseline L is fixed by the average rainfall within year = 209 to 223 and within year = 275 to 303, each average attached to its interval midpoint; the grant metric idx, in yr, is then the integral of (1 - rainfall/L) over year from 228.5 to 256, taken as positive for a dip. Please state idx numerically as 0.65 yr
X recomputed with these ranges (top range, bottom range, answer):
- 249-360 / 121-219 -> 1.02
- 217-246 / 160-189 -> 0.98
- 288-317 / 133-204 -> 1.03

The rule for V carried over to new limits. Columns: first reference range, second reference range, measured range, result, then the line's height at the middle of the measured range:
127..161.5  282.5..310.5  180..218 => 0.019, 53.2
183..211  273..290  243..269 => -0.016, 52.9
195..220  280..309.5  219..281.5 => 0.011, 52.9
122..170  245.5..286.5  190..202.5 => 0.026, 53.1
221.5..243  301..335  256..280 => -0.038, 53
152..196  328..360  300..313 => -0.149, 48.6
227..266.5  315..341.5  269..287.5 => -0.042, 52.1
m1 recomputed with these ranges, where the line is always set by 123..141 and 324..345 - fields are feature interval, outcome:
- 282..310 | -2.89 yr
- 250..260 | -0.46 yr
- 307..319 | -3.17 yr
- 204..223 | -0.60 yr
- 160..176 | 0.65 yr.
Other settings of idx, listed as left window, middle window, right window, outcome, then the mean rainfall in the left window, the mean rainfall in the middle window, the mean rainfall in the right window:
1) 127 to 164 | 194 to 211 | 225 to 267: 0.0 yr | 53.1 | 52.4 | 51.7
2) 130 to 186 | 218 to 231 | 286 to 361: 0.7 yr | 52.6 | 50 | 53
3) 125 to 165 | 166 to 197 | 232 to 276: 0.8 yr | 52.9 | 51.6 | 53.1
